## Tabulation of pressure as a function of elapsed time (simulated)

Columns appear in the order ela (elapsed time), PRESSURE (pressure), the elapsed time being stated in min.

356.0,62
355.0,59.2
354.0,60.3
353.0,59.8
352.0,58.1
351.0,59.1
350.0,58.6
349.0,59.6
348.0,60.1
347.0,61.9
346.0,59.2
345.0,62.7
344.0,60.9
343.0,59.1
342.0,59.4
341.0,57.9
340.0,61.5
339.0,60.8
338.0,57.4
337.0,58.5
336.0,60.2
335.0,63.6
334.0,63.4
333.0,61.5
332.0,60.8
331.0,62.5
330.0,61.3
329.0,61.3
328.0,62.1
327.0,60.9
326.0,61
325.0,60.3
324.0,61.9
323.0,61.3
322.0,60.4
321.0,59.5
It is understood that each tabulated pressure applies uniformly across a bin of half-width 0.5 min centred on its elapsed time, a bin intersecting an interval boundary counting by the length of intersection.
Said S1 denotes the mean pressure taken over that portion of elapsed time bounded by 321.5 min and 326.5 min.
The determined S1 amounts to 61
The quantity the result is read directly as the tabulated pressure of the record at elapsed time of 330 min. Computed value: 61.3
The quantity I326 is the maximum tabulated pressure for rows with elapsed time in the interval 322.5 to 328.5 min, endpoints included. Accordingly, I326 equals 62.1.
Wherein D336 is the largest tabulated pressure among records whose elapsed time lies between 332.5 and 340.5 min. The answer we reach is 63.6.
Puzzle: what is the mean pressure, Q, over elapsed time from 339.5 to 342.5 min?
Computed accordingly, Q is 59.6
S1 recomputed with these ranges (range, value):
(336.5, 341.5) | 59.2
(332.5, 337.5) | 61.4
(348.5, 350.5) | 59.1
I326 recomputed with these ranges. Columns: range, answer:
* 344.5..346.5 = 62.7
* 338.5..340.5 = 61.5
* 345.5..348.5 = 61.9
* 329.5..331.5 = 62.5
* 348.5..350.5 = 59.6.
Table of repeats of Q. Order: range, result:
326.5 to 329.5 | 61.4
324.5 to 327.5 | 60.7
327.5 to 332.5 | 61.6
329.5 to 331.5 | 61.9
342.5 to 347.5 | 60.8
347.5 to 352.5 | 59.1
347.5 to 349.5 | 59.9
